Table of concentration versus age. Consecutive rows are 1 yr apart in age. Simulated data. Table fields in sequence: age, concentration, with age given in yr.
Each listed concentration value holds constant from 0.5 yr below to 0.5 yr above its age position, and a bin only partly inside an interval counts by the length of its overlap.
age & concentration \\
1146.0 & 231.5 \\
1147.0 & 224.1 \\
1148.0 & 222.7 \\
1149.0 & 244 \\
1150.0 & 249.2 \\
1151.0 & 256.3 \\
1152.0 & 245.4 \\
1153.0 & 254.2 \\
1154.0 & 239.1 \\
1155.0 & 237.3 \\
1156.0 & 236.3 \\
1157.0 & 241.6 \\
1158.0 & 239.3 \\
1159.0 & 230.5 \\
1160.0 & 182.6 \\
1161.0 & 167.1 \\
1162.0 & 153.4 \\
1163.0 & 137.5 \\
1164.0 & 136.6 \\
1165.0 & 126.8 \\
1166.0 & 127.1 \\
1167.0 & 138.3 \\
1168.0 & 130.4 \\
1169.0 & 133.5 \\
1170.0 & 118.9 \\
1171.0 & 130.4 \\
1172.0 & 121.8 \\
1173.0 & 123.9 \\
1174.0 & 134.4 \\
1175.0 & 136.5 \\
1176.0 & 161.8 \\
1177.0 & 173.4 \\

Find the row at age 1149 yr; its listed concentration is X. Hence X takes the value 244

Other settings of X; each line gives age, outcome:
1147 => 224.1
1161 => 167.1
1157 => 241.6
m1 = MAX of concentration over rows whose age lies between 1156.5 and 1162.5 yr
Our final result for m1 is 241.6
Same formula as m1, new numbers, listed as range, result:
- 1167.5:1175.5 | 136.5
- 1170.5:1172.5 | 130.4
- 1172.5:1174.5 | 134.4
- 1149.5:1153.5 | 256.3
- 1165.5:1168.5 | 138.3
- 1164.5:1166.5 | 127.1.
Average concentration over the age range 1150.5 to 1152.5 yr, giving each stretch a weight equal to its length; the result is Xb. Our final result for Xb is 251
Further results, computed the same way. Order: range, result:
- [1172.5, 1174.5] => 129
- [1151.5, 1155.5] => 244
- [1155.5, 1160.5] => 226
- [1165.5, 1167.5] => 133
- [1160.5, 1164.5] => 149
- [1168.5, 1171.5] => 128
